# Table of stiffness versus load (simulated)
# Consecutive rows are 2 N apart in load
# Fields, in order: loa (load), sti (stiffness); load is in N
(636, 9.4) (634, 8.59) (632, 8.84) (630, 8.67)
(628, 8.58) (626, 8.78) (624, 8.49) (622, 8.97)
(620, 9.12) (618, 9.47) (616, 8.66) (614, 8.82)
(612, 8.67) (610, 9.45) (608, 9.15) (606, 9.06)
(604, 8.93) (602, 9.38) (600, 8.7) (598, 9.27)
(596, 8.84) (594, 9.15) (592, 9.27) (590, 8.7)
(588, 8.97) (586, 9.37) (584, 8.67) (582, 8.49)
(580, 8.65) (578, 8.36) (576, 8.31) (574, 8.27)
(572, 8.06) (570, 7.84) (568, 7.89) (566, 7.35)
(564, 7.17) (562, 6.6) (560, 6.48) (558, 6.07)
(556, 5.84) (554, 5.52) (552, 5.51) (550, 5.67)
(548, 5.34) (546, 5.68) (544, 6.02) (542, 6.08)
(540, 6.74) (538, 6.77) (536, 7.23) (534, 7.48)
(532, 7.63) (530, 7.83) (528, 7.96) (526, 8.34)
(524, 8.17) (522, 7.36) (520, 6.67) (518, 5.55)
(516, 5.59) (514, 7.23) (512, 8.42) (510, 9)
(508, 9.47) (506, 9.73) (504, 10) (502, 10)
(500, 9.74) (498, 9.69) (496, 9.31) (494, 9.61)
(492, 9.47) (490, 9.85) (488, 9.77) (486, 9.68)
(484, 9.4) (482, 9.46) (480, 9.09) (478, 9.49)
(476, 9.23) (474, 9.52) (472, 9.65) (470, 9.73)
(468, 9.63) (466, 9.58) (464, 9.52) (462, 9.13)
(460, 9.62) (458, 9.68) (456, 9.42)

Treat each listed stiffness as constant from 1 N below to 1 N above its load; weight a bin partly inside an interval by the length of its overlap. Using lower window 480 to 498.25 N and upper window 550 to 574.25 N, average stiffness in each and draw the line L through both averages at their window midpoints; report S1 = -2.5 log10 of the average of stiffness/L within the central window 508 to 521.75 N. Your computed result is 0.18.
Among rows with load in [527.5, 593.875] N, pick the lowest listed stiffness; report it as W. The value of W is 5.34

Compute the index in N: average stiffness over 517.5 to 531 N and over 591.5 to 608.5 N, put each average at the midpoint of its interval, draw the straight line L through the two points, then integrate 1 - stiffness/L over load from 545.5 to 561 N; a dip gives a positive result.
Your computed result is 4.5 N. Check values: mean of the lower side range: 7.48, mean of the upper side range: 9.08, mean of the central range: 5.77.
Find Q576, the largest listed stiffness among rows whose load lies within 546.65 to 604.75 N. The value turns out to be 9.38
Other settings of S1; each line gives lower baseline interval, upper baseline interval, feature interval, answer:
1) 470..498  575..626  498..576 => 0.247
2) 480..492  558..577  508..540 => 0.154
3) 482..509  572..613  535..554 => 0.456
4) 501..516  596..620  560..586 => 0.131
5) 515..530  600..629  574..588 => -0.044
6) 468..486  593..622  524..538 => 0.204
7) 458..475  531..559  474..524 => -0.084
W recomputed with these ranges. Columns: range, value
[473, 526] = 5.55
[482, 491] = 9.4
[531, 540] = 6.74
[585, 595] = 8.7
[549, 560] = 5.51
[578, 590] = 8.36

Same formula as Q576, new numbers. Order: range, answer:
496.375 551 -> 10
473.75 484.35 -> 9.52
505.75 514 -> 9.73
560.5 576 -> 8.31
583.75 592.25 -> 9.37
